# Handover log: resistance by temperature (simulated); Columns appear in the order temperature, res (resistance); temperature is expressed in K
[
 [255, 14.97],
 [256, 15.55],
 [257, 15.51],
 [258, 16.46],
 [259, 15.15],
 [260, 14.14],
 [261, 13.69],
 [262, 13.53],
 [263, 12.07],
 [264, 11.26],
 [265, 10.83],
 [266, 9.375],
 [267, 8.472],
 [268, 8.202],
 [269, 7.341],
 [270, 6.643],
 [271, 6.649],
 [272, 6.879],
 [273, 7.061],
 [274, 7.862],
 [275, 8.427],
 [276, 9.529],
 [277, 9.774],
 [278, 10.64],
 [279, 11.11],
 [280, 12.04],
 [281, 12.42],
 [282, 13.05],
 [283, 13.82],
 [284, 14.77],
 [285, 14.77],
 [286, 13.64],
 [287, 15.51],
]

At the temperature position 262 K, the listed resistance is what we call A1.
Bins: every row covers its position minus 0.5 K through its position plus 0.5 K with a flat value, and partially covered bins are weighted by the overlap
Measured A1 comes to 13.53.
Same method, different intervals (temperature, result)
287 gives 15.51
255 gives 14.97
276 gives 9.529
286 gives 13.64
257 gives 15.51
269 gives 7.341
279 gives 11.11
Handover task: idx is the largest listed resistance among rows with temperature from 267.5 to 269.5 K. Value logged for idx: 8.202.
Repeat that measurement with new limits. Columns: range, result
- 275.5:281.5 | 12.42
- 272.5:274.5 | 7.862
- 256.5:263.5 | 16.46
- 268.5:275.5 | 8.427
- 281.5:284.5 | 14.77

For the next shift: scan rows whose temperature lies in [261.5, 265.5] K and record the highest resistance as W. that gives 13.53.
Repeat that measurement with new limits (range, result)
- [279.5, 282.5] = 13.05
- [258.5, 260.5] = 15.15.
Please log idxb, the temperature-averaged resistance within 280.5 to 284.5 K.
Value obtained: 13.5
